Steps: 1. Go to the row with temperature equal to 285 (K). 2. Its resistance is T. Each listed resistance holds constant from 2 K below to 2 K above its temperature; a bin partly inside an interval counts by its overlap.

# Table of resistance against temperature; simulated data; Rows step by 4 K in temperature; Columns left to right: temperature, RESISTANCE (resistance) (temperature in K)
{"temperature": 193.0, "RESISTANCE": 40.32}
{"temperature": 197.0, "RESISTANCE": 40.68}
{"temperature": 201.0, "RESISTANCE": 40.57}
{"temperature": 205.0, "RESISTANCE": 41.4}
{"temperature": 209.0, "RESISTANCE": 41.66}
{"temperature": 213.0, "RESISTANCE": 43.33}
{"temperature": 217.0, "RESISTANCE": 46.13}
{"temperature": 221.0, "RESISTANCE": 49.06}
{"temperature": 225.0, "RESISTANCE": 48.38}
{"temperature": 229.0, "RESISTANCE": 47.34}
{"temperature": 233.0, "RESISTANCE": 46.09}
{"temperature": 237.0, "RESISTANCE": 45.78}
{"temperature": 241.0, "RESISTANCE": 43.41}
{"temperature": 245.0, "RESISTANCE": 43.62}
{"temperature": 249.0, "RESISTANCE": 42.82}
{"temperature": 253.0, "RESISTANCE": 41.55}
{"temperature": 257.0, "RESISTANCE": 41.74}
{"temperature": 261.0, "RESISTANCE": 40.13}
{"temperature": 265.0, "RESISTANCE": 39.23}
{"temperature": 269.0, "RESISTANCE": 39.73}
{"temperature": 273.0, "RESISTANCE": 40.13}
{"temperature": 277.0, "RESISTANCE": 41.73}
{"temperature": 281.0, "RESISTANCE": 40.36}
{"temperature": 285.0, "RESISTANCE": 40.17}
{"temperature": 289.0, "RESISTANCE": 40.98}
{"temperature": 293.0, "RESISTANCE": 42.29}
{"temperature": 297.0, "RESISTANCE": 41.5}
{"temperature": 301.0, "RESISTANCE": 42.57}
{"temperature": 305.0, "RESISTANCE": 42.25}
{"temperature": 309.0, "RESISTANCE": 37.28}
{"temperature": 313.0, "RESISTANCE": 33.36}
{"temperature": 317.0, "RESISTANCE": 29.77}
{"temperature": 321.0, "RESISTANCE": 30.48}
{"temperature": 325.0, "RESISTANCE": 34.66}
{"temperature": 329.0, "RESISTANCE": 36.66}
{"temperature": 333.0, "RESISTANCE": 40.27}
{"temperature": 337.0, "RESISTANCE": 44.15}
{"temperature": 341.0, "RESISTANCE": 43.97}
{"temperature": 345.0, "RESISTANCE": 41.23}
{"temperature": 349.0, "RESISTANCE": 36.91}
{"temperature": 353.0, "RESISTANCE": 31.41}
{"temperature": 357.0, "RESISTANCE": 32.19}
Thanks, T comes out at 40.17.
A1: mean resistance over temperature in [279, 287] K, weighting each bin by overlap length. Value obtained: 40.3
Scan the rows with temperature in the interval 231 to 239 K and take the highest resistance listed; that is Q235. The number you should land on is 46.09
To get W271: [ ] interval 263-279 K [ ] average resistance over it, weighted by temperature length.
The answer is 40.2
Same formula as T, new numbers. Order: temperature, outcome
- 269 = 39.73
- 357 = 32.19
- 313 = 33.36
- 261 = 40.13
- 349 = 36.91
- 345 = 41.23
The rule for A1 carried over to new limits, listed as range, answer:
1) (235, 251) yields 43.9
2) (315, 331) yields 32.9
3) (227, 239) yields 46.4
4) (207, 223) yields 45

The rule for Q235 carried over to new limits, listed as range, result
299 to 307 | 42.57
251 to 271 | 41.74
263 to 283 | 41.73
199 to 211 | 41.66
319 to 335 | 40.27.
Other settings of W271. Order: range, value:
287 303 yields 41.8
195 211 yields 41.1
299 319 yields 37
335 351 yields 41.6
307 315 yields 35.3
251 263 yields 41.1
